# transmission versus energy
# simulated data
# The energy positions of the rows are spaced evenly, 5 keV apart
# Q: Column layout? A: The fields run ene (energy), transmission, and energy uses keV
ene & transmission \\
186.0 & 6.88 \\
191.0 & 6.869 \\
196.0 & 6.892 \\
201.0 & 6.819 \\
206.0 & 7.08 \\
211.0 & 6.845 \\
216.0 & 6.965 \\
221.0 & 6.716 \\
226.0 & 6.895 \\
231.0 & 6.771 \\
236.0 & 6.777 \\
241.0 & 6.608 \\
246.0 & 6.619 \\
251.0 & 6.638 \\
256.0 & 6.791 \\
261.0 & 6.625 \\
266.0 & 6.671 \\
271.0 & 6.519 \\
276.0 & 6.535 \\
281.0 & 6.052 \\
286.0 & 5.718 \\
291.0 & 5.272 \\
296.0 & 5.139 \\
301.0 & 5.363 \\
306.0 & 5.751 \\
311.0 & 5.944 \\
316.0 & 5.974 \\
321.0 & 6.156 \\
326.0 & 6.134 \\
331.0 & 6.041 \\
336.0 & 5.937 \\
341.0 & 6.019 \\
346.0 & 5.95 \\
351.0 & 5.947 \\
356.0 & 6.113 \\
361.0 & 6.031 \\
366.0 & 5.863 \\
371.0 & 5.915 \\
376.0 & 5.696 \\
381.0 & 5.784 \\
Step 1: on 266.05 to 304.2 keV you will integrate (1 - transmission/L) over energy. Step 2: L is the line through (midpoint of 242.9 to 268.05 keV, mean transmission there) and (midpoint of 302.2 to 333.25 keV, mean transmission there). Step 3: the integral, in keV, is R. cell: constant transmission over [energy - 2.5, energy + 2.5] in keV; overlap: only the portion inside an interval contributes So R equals 2.95 keV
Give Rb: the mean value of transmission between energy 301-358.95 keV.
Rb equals 5.97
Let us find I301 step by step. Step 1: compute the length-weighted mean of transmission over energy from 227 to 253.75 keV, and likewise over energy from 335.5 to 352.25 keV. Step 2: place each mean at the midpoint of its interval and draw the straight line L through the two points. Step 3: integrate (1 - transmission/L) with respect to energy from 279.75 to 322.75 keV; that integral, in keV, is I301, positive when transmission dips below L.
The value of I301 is 3.9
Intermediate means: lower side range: 6.7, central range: 5.69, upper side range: 5.97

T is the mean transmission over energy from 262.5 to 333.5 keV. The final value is 5.96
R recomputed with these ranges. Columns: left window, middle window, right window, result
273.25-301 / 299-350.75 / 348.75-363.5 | -0.39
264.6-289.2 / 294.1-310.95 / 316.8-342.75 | 1.78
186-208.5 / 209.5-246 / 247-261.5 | 0.04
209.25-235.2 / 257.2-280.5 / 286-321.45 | -1.54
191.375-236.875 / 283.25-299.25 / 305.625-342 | 2.24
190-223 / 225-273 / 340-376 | -0.44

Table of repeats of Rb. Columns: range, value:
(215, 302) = 6.38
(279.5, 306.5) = 5.52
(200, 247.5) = 6.81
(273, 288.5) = 6.12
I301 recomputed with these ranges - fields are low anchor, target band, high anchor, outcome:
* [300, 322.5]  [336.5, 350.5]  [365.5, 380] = -0.3 keV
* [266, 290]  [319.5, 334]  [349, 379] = -0.1 keV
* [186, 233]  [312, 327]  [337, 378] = 0.3 keV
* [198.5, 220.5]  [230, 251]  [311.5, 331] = 0.0 keV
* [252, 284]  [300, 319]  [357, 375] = 1.4 keV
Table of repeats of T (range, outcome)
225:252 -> 6.71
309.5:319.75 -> 5.98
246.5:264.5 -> 6.68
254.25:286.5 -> 6.45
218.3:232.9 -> 6.8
